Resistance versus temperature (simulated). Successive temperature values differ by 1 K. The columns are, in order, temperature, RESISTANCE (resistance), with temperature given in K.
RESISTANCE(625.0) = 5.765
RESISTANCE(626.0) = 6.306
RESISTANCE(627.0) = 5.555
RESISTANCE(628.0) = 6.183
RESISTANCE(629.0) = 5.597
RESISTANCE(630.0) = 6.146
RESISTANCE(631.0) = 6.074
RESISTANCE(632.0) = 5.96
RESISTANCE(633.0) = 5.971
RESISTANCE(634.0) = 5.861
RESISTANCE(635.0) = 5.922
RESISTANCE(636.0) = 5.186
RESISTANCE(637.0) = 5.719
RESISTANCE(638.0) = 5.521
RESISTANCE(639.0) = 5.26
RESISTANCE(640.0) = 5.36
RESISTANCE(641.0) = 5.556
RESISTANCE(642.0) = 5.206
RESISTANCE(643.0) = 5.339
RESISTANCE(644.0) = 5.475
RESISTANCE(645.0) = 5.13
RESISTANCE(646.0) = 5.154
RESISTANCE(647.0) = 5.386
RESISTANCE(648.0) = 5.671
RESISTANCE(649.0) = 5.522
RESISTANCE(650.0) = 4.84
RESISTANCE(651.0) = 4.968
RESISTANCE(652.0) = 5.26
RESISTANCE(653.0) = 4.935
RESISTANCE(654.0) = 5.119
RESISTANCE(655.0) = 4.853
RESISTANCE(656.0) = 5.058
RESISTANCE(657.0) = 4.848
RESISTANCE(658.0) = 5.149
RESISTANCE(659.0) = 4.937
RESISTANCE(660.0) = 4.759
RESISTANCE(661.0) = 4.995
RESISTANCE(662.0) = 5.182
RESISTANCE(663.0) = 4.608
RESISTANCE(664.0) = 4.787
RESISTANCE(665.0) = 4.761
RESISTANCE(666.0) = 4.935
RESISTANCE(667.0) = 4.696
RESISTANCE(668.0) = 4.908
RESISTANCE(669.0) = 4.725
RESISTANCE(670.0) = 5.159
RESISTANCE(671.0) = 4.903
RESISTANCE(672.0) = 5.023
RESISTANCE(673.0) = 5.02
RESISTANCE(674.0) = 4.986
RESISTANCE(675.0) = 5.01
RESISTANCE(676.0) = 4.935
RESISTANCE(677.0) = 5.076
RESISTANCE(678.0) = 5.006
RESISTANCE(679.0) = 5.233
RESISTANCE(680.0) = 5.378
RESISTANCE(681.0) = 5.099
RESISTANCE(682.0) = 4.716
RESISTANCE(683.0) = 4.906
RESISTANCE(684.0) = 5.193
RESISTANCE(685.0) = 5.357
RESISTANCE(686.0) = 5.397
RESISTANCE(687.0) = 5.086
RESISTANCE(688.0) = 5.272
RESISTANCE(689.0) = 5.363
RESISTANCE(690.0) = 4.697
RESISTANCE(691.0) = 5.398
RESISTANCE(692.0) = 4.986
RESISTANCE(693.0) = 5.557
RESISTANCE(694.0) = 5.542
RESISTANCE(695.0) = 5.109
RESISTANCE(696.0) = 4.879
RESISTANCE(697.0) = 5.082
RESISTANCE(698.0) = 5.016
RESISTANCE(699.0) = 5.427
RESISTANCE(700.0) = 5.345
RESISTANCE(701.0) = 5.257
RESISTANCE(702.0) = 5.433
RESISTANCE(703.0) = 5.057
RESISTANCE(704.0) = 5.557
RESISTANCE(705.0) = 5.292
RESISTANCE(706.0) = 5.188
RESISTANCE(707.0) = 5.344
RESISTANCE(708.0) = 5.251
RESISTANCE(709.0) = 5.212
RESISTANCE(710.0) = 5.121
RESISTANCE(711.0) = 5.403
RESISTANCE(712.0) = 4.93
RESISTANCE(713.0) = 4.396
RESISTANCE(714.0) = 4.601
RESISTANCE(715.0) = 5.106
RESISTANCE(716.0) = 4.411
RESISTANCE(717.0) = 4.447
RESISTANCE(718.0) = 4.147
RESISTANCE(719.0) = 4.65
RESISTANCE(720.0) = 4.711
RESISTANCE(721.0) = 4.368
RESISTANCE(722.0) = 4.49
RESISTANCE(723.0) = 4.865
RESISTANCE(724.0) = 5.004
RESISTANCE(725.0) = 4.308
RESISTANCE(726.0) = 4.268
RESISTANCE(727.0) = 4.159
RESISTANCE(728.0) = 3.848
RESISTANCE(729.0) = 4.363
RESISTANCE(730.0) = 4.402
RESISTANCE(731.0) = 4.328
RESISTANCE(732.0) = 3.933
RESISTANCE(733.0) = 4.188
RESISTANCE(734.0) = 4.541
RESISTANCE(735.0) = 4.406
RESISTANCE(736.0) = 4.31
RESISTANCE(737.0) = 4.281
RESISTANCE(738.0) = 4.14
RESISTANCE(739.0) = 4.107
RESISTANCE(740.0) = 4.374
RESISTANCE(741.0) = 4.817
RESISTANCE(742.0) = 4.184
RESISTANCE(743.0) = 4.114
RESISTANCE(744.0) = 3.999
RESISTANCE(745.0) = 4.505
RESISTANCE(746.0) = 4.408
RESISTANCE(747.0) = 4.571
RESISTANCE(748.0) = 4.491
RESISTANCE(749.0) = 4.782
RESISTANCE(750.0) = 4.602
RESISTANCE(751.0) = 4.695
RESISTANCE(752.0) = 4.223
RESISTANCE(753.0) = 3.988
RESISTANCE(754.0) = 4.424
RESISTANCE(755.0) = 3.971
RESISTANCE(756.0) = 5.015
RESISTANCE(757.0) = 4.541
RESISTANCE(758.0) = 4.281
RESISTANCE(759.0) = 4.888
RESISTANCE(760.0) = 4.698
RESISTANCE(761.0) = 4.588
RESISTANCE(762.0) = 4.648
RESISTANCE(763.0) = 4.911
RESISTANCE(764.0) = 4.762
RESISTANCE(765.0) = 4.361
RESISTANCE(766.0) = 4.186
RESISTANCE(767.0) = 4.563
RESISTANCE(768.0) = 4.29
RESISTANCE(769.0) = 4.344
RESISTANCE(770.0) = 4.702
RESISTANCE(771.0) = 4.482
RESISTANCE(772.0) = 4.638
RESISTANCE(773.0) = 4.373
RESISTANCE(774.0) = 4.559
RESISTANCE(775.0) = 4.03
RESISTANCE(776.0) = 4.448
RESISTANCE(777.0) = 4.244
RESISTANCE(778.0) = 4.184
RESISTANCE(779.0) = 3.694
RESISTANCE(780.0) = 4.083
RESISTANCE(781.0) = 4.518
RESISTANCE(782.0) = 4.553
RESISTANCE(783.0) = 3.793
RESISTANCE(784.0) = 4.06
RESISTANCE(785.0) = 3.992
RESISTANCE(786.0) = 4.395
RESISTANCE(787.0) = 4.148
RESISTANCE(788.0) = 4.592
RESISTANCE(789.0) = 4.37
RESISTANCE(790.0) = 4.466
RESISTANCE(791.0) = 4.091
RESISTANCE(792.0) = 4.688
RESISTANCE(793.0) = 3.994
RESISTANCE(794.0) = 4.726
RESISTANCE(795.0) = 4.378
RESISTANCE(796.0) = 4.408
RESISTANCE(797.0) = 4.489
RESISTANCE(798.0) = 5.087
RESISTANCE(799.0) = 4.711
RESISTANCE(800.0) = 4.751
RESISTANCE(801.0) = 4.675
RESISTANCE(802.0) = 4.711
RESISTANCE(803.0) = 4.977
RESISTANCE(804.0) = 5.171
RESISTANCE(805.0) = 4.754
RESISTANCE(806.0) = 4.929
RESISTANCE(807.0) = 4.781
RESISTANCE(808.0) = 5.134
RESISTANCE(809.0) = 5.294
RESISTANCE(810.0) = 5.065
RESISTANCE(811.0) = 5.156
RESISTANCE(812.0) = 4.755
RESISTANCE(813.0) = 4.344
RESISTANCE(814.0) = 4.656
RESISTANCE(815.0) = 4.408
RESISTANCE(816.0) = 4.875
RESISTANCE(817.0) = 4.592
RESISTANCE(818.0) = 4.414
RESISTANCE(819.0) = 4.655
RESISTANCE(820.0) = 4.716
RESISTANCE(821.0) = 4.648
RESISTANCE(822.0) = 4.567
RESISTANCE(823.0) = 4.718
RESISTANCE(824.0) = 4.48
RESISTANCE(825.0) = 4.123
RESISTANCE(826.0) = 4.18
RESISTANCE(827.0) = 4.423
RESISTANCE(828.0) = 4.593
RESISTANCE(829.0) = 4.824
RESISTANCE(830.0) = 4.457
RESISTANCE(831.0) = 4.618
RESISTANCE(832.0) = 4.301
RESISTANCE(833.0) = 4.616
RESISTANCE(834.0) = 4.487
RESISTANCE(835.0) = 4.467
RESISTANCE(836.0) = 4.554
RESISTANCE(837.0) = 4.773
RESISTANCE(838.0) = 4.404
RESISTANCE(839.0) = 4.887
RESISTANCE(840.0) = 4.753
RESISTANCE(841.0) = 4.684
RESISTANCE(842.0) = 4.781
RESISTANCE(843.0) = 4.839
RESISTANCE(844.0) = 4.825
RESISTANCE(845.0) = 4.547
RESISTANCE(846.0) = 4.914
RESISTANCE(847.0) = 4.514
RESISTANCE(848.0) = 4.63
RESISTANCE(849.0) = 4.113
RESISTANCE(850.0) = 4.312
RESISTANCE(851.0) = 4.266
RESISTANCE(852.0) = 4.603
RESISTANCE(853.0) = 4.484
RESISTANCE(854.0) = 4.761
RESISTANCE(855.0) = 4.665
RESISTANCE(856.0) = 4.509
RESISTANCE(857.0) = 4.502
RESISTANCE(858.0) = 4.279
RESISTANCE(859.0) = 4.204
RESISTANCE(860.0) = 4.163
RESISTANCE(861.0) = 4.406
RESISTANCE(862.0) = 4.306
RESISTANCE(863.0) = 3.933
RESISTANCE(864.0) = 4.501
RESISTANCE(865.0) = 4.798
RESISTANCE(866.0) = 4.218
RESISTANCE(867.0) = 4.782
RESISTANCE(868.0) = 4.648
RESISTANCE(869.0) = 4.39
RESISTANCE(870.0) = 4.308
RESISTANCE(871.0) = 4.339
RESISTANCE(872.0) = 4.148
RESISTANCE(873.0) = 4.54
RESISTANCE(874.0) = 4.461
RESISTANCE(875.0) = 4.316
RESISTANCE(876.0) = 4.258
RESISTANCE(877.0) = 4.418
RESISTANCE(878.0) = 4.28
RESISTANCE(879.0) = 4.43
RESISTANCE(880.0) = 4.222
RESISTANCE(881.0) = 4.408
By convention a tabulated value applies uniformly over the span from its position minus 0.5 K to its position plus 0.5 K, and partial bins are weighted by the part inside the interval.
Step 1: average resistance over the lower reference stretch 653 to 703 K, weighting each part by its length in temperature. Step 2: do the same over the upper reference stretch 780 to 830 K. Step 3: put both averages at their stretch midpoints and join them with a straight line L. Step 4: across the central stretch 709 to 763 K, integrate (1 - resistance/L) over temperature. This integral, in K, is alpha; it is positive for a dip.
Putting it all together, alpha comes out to 4.02 K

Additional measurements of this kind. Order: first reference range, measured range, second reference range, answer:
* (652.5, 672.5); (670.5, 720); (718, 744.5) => -4.6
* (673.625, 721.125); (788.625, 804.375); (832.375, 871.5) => 0.4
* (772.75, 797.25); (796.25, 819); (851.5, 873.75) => -2.5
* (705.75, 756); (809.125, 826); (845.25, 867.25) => -0.6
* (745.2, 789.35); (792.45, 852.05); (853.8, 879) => -3.2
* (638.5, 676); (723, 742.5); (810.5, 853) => 2.1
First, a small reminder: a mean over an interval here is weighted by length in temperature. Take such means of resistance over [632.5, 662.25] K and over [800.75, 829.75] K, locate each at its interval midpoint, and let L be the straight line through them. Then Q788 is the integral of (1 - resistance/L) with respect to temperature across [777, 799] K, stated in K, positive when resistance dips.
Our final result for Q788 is 2.2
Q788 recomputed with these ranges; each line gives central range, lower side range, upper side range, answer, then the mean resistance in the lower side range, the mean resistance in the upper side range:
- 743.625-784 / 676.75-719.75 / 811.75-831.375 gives 3.2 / 5.09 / 4.55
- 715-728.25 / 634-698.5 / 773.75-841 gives 1.2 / 5.13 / 4.54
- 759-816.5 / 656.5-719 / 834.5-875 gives 2.1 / 5.04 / 4.5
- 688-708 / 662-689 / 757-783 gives -1.5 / 5.02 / 4.43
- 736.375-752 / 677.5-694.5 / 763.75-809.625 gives 1.3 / 5.19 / 4.49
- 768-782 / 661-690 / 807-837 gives 1.2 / 5.02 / 4.63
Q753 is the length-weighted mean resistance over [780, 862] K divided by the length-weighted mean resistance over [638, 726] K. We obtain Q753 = 0.9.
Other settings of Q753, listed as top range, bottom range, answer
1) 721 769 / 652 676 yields 0.90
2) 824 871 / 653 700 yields 0.89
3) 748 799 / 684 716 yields 0.86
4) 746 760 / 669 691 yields 0.89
